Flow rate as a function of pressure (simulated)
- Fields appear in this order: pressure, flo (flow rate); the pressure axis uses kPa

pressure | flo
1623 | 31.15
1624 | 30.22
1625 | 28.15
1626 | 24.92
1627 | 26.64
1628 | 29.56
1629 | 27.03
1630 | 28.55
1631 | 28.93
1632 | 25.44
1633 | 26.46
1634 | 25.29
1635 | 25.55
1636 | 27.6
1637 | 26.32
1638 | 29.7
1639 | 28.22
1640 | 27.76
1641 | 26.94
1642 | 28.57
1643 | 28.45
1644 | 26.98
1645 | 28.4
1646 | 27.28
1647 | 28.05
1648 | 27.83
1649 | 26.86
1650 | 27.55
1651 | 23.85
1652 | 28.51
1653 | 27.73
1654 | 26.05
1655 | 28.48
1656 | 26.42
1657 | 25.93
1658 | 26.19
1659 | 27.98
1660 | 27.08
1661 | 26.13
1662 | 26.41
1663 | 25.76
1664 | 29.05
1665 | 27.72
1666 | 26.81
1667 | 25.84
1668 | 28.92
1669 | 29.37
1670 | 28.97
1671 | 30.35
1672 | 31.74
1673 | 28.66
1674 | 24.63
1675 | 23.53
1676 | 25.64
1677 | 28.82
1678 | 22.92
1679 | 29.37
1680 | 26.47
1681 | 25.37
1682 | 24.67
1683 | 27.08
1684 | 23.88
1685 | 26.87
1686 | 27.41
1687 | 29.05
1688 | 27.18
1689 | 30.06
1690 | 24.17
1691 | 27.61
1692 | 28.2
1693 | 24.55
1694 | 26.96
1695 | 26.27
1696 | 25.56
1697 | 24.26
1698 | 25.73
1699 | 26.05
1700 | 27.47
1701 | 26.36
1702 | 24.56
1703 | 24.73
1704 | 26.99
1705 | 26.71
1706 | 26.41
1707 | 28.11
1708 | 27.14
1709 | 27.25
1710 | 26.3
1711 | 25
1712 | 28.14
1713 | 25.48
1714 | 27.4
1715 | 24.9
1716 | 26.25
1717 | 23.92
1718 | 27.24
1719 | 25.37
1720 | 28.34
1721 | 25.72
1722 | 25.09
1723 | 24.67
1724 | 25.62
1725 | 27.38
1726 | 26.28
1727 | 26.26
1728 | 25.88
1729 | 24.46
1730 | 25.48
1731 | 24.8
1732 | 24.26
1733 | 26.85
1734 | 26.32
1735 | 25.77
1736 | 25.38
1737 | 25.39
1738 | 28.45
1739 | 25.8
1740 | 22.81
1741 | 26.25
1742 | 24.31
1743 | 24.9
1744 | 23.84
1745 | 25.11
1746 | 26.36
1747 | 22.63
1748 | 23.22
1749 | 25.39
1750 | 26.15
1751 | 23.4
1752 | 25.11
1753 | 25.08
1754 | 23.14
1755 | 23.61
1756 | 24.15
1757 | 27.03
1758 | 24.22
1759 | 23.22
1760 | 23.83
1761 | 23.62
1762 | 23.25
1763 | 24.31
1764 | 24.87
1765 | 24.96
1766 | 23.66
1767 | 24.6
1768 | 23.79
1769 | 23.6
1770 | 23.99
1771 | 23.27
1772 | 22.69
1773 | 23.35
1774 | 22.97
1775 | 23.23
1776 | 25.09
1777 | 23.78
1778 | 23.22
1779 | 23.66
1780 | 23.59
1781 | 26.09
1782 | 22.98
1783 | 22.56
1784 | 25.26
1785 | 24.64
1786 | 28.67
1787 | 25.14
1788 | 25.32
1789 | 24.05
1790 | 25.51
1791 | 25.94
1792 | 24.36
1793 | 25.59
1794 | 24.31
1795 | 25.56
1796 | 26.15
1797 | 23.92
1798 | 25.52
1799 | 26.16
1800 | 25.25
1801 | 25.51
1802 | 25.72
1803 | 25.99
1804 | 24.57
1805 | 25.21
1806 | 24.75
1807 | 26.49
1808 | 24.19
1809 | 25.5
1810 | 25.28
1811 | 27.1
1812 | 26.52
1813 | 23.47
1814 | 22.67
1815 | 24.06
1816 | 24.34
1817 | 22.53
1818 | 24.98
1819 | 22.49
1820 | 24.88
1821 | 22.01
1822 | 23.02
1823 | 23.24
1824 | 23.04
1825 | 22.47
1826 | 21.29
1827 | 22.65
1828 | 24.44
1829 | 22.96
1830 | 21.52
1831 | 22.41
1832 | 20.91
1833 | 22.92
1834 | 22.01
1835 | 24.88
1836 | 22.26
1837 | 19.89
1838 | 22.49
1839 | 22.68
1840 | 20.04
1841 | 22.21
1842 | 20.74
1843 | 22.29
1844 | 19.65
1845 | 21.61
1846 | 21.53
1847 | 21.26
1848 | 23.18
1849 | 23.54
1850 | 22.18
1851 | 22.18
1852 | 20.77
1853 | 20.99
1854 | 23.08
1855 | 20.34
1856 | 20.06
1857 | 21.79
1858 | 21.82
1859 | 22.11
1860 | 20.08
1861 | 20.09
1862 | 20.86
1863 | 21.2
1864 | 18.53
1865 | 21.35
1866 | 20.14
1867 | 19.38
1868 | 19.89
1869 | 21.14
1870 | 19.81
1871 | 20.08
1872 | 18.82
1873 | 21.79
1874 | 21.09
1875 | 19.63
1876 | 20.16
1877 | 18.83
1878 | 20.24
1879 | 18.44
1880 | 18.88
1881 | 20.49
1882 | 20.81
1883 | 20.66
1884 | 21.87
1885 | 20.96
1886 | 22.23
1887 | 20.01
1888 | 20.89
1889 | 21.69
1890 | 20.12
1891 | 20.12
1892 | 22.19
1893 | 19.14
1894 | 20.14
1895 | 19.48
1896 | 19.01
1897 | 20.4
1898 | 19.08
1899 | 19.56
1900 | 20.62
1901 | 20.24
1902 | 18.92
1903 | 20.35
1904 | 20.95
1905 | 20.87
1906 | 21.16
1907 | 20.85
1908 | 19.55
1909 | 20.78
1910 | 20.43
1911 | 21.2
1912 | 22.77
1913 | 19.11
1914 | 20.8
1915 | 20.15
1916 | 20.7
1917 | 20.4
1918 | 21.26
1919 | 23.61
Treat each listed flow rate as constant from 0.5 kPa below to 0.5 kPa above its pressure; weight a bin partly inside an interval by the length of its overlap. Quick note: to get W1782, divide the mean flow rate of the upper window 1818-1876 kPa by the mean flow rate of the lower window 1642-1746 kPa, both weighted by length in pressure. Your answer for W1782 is 0.81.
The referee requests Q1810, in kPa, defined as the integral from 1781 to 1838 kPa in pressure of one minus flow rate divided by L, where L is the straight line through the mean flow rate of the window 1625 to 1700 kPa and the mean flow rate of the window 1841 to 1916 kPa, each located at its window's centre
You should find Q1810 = -3.75 kPa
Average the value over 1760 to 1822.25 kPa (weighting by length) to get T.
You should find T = 24.5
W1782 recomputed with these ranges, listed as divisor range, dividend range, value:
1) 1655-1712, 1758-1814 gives 0.92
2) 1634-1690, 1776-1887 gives 0.84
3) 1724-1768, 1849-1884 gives 0.83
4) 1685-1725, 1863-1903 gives 0.77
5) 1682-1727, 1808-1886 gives 0.83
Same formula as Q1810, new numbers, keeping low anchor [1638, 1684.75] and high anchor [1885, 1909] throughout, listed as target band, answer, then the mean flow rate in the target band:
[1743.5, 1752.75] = 0.0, 24.6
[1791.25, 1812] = -2.0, 25.4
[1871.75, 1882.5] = 0.5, 20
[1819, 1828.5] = -0.2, 23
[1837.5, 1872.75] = 0.8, 21.1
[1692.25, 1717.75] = -0.2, 26.1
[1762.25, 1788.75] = -0.4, 24.2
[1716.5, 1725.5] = -0.2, 25.9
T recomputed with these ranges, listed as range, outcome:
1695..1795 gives 25.1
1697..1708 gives 26.3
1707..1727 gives 26.2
